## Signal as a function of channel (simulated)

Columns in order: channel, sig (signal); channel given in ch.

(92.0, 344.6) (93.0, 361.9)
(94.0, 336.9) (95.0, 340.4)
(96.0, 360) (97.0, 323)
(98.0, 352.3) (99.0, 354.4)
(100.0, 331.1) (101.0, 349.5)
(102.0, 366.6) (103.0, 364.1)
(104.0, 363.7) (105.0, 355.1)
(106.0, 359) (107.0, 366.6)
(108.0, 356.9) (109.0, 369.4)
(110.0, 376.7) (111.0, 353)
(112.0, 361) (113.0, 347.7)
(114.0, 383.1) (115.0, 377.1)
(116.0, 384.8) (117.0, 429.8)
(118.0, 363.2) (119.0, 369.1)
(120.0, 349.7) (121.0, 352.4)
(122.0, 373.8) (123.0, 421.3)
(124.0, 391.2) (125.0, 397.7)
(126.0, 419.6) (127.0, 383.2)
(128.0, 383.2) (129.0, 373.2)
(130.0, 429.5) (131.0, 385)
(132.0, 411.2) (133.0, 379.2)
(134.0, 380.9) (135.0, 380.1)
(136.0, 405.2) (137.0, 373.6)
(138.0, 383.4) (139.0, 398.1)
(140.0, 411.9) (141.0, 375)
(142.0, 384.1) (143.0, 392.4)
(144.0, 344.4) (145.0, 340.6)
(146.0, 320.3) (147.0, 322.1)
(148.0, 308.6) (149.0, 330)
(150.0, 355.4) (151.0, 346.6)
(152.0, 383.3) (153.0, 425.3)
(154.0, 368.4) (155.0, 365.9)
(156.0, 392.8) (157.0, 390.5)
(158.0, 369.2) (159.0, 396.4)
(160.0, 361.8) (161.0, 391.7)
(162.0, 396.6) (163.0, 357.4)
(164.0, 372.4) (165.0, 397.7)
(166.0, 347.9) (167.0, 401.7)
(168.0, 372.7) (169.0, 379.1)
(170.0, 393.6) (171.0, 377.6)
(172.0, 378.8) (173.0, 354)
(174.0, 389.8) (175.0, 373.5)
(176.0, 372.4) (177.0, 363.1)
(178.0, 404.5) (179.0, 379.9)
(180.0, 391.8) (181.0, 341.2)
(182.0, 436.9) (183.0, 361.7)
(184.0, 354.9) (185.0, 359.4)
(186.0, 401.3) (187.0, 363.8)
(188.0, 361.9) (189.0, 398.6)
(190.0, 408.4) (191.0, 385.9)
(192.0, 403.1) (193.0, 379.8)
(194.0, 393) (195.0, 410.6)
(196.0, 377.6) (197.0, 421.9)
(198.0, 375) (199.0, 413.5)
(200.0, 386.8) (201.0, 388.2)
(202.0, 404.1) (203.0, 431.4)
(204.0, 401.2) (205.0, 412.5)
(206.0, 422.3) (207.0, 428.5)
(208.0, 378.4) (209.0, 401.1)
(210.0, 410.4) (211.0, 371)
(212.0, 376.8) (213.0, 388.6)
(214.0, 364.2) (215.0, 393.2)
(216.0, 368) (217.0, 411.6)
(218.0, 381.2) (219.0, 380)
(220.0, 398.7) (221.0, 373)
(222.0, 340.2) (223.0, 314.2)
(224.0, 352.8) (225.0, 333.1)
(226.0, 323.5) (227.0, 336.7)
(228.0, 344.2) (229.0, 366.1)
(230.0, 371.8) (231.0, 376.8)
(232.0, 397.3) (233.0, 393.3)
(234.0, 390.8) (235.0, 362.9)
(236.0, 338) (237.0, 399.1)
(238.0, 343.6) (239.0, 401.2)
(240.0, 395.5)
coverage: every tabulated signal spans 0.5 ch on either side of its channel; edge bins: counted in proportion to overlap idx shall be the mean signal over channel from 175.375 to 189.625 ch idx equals 378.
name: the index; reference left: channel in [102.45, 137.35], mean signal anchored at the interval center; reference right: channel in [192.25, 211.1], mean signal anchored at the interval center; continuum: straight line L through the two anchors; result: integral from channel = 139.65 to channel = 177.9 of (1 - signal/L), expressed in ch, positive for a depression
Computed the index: 1.8 ch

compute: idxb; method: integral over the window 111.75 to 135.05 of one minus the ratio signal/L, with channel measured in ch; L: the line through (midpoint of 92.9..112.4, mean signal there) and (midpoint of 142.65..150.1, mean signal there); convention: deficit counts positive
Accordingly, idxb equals -2.6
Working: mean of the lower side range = 355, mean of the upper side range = 337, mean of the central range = 385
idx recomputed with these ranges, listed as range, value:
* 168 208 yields 389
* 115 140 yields 389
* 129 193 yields 378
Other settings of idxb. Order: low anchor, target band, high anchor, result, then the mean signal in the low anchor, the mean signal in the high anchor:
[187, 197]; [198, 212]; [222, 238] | -0.8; 391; 359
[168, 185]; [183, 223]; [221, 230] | -3.4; 378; 343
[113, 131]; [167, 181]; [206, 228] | 0.0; 386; 373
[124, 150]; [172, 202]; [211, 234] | -1.1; 376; 368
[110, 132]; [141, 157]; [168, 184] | 0.9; 383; 379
